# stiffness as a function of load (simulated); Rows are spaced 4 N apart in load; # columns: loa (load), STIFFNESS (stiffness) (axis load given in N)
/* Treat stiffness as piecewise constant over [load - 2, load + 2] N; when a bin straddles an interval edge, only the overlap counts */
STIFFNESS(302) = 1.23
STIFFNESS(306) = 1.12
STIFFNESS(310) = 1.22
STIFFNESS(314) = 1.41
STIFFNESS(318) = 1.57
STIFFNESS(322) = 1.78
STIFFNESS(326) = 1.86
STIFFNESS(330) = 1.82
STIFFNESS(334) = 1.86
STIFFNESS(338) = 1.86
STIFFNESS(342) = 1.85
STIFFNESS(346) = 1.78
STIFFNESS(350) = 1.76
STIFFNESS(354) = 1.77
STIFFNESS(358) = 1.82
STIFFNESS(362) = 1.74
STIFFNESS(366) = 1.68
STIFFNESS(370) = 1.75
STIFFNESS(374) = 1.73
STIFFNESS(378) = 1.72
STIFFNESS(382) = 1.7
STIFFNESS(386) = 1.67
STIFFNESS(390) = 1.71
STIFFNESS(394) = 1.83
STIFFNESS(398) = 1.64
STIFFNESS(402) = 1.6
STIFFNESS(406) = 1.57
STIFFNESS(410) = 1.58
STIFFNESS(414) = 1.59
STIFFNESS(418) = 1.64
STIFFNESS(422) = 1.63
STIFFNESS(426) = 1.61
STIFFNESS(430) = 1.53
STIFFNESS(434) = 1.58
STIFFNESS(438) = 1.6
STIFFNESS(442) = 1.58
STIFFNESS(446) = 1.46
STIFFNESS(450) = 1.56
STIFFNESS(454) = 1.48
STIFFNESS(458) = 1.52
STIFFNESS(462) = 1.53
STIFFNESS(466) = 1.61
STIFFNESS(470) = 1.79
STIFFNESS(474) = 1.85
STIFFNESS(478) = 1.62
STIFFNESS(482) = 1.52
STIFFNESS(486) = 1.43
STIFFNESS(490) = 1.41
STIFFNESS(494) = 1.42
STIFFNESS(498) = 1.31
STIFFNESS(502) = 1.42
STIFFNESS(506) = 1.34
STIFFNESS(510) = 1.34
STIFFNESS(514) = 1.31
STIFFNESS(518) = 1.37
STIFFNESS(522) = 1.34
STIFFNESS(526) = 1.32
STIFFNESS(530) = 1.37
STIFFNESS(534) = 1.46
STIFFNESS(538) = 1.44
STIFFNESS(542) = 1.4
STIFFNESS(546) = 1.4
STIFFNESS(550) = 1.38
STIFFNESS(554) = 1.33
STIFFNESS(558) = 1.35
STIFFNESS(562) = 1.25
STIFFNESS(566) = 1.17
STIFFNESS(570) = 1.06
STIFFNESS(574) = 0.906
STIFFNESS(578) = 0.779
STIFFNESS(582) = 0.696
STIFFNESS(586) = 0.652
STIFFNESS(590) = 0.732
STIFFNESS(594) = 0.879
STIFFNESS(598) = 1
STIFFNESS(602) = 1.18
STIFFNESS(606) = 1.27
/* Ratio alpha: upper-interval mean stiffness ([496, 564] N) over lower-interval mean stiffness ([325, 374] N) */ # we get 0.8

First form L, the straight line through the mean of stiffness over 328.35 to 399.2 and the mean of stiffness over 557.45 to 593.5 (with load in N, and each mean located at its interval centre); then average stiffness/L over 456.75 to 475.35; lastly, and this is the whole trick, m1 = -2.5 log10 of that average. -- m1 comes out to -0.22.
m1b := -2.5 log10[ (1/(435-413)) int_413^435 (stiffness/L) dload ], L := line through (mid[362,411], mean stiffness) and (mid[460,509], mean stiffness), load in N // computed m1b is 0.02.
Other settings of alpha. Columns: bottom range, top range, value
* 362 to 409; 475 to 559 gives 0.83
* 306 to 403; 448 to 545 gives 0.86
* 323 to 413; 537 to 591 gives 0.64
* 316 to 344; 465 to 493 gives 0.89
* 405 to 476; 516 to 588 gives 0.75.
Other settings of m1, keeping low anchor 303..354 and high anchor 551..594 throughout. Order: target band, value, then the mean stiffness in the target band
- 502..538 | -0.20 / 1.36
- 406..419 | -0.12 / 1.6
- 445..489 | -0.23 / 1.58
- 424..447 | -0.15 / 1.56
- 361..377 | -0.12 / 1.72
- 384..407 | -0.14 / 1.67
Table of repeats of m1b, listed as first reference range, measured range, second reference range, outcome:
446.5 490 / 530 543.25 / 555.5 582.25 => -0.17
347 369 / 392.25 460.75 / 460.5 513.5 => 0.02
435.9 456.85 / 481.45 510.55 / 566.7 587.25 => -0.10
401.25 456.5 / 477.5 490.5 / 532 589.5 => -0.07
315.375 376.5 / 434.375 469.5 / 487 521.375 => -0.04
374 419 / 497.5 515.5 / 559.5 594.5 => -0.12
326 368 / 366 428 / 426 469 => 0.01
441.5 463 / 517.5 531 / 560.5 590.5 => -0.16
